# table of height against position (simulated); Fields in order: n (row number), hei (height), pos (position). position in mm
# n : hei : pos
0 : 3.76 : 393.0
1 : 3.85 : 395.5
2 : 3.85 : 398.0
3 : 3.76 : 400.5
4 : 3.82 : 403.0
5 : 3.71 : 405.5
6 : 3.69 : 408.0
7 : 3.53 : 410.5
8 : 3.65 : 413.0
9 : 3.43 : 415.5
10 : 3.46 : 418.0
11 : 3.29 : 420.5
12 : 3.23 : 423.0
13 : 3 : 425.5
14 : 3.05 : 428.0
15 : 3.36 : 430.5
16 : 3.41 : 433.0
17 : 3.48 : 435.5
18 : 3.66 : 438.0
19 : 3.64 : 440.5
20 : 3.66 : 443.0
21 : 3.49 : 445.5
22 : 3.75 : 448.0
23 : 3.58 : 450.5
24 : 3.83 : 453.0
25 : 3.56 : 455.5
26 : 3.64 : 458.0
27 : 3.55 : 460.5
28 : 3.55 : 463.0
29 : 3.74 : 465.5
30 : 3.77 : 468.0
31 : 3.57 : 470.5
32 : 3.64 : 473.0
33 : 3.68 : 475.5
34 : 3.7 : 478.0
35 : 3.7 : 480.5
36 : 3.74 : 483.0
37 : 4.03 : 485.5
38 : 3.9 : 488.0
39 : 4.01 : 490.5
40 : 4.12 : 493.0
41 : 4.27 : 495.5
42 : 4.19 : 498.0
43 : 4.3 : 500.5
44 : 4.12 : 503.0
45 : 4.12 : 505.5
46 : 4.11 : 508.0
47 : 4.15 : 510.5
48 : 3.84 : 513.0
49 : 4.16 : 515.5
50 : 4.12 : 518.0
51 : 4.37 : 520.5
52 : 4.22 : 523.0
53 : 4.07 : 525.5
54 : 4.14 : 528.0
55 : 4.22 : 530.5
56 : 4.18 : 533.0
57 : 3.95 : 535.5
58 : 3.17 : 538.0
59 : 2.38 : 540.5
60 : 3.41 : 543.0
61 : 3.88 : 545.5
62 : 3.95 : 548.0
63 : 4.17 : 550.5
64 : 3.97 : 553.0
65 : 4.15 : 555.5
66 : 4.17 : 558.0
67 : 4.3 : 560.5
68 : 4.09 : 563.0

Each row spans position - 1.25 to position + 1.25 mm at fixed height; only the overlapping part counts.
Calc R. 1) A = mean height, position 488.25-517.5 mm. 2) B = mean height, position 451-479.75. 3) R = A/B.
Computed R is 1.13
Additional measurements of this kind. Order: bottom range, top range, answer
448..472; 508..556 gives 1.07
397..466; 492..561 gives 1.13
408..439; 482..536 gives 1.21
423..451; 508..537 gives 1.19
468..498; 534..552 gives 0.93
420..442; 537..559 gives 1.10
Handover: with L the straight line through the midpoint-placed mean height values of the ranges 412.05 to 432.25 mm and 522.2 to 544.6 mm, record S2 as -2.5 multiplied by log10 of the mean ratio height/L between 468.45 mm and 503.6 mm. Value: -0.11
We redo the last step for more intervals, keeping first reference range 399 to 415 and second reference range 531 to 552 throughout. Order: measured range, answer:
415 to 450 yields 0.08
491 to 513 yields -0.13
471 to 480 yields 0.00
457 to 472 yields 0.01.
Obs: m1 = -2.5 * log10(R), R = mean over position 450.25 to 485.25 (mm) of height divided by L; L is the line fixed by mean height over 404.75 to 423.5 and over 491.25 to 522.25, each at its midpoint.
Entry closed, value 0.06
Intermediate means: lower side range 3.5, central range 3.67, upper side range 4.15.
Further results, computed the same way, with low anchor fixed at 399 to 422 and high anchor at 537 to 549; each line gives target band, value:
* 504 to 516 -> -0.193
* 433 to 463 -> -0.026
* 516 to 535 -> -0.230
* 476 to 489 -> -0.103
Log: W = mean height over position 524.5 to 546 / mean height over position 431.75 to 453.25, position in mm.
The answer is 1.0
